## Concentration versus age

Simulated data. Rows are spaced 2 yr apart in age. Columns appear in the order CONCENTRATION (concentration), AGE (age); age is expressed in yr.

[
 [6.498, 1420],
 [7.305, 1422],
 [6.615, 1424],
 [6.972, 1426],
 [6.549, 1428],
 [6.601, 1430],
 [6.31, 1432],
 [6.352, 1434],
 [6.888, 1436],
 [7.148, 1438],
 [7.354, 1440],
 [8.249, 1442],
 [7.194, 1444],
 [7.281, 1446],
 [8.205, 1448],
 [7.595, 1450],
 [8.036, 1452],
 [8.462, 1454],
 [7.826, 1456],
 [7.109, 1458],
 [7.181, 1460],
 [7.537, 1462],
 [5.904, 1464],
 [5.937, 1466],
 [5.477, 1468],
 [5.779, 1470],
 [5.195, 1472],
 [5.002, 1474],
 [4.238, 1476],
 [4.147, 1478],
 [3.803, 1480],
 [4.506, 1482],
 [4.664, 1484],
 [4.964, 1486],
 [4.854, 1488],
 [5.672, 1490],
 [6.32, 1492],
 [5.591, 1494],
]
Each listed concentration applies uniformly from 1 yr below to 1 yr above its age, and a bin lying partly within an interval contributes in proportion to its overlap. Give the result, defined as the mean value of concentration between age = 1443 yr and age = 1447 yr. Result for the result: 7.24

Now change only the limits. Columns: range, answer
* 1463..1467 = 5.92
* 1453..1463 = 7.62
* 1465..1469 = 5.71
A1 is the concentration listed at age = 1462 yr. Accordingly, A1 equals 7.537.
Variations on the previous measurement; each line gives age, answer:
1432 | 6.31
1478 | 4.147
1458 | 7.109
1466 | 5.937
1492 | 6.32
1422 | 7.305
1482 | 4.506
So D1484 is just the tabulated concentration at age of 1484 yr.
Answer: 4.664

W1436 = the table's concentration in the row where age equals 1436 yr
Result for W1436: 6.888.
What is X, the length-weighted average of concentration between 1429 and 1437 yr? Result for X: 6.54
